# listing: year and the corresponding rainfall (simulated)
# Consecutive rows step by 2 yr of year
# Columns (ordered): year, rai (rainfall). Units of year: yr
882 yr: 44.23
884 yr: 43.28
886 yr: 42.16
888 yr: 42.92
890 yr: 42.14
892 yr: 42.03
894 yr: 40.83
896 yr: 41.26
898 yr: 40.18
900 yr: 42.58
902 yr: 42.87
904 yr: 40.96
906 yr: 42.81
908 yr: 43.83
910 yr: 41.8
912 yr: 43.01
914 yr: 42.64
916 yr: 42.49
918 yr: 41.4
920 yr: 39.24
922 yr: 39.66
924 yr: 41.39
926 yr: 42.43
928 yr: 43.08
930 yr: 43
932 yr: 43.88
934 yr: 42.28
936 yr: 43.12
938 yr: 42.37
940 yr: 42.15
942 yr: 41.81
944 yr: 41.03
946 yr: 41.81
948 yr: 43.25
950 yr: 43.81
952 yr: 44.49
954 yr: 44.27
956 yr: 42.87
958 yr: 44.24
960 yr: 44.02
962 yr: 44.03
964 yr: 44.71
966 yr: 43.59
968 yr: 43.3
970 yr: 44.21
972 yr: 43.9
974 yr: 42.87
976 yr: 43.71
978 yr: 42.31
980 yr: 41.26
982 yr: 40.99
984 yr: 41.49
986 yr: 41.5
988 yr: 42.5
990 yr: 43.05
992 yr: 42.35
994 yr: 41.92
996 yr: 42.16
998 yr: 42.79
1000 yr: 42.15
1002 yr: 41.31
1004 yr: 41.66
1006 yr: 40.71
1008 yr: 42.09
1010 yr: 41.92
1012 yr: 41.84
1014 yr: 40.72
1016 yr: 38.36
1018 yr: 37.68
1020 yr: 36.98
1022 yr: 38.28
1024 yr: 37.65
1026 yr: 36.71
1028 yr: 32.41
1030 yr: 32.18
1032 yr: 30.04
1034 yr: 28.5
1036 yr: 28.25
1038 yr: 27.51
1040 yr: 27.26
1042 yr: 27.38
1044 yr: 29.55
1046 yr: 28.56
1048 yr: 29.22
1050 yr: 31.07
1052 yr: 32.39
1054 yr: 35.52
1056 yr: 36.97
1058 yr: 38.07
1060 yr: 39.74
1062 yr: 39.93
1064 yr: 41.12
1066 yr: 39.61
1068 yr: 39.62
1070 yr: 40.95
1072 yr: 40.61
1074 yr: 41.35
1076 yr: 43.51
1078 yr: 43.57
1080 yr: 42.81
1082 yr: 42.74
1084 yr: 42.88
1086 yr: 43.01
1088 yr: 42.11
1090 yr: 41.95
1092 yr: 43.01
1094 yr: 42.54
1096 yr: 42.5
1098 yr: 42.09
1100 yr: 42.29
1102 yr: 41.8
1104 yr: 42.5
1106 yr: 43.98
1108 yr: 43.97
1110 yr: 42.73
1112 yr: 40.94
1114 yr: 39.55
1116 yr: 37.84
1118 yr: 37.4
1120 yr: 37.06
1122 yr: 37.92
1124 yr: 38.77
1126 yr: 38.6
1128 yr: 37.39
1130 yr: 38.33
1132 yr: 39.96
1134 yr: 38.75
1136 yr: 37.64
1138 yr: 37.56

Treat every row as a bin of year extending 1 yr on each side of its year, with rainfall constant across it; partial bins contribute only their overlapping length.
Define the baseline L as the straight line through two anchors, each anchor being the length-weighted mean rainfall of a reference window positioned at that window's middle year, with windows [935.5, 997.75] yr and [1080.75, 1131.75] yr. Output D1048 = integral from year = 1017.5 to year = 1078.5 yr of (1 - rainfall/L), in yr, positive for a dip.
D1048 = 9.6 yr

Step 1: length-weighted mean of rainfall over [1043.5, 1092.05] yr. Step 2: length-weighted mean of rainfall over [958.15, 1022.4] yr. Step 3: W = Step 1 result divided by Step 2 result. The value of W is 0.93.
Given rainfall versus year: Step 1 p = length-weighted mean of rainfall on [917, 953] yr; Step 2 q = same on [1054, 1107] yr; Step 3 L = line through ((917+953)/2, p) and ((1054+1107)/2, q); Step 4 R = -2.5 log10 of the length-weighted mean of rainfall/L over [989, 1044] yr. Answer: 0.13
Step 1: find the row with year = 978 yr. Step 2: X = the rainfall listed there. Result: 42.31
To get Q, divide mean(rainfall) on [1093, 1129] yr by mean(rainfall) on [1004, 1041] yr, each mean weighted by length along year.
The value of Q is 1.1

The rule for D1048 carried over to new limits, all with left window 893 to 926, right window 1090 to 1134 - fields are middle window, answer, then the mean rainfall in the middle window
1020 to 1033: 2.0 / 34.7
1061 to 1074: 0.1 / 40.4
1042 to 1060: 3.6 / 32.8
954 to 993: -1.6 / 43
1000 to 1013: -0.2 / 41.6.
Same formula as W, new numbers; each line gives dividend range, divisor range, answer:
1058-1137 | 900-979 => 0.95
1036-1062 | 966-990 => 0.75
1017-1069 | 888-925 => 0.81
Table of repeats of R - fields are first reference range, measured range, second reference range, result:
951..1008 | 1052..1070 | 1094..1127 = 0.078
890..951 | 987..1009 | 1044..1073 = -0.084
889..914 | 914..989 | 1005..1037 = -0.078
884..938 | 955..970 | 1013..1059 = -0.144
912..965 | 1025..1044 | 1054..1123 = 0.356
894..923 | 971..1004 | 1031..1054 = -0.223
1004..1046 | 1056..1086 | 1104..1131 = -0.107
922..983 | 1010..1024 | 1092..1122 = 0.083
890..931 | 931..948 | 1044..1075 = -0.039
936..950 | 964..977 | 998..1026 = -0.058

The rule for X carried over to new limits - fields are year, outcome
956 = 42.87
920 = 39.24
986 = 41.5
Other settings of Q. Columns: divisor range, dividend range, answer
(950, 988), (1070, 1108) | 0.98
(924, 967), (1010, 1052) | 0.77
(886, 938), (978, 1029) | 0.96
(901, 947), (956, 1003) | 1.02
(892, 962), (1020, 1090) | 0.86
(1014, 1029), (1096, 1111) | 1.15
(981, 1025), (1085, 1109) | 1.04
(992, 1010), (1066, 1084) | 1.00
